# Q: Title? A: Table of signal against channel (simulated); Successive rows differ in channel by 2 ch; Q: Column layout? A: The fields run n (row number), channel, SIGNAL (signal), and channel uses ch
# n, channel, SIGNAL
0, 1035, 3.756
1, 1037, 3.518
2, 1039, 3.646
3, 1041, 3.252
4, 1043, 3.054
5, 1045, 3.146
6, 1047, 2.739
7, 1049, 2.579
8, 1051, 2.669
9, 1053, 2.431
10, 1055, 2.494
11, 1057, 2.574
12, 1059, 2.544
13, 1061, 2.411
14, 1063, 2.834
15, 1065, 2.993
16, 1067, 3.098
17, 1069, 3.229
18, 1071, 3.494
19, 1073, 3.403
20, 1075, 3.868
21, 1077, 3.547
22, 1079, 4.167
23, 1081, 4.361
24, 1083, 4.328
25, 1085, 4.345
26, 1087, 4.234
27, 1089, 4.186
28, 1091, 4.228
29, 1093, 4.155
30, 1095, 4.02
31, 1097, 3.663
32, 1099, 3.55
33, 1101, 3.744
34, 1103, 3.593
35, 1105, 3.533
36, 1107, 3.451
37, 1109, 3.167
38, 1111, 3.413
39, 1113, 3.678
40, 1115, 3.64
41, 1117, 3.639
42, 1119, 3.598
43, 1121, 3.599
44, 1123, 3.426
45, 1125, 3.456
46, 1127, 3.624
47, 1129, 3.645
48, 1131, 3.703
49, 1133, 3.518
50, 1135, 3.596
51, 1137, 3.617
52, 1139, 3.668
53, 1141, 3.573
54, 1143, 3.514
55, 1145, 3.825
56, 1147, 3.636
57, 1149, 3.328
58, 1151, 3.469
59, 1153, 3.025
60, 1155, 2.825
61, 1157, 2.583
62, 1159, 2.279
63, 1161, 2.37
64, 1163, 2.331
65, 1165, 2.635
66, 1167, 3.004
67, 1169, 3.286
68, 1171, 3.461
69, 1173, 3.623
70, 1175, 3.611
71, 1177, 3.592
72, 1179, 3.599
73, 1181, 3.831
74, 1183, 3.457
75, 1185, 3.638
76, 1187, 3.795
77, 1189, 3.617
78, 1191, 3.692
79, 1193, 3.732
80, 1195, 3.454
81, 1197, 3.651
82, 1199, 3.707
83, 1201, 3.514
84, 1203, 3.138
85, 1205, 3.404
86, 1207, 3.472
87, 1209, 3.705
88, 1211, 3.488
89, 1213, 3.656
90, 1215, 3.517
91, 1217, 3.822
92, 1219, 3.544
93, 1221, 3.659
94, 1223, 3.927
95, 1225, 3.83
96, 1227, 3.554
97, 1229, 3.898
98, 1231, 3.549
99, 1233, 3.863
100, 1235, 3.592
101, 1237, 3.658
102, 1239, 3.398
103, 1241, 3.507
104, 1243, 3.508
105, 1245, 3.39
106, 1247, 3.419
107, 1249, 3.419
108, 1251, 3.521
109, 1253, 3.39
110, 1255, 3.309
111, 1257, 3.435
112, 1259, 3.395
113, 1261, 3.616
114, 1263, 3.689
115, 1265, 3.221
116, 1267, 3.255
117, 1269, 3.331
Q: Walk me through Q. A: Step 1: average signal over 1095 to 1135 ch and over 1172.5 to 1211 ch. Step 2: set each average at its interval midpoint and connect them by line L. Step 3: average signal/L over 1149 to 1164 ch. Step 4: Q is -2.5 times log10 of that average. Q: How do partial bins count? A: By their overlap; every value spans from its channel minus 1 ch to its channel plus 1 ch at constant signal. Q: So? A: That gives 0.29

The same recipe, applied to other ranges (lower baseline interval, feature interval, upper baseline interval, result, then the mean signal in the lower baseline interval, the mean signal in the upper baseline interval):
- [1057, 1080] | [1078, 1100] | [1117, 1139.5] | -0.228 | 3.21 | 3.59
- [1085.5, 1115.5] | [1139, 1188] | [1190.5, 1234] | 0.129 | 3.76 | 3.63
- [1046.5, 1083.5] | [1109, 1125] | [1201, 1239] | -0.077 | 3.13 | 3.62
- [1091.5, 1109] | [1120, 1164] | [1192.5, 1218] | 0.107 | 3.7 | 3.56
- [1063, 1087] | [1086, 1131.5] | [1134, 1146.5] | -0.009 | 3.7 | 3.63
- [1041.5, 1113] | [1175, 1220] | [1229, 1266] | -0.036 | 3.41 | 3.5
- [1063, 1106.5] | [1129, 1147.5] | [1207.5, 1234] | 0.032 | 3.77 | 3.69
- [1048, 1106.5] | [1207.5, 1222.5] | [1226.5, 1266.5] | -0.039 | 3.46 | 3.51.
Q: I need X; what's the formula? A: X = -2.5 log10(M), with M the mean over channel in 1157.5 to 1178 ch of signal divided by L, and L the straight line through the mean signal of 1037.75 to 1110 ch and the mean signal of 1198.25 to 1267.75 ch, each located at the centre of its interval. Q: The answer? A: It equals 0.16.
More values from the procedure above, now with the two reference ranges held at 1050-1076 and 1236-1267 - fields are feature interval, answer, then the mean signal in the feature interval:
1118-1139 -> -0.154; 3.58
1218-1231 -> -0.105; 3.72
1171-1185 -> -0.115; 3.61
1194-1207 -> -0.054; 3.48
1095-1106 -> -0.203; 3.65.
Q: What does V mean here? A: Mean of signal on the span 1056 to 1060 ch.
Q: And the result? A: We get 2.56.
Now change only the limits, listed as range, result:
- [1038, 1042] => 3.45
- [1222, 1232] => 3.75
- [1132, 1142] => 3.59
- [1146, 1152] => 3.48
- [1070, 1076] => 3.59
